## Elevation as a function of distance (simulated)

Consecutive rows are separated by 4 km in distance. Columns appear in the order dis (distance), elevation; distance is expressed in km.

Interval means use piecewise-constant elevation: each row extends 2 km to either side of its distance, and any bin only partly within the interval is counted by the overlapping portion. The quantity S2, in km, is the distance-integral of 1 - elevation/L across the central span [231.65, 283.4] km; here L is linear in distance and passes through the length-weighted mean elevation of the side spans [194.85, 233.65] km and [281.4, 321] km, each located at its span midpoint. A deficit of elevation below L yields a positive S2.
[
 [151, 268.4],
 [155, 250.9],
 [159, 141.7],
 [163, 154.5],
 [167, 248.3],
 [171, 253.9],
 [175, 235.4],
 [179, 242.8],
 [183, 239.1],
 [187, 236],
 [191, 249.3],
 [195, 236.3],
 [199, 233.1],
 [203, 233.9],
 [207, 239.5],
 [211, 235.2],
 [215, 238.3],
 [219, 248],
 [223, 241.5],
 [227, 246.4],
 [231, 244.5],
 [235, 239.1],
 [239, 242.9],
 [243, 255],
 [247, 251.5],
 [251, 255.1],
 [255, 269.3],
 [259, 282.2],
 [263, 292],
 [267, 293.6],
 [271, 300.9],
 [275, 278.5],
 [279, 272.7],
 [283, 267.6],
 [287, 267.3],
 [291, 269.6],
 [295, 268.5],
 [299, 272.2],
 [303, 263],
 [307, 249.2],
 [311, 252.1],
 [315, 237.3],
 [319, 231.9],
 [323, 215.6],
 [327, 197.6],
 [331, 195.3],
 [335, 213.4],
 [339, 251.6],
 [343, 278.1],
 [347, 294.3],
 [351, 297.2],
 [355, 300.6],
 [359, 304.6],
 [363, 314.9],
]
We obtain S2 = -4.1 km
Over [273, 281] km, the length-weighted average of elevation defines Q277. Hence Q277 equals 276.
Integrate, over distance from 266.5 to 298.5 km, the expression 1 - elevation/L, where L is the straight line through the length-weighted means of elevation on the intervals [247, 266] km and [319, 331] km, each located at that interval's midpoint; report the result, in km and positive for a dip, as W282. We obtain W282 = -3.5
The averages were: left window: 273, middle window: 276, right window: 209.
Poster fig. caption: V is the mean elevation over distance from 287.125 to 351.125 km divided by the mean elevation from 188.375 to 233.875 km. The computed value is 1.0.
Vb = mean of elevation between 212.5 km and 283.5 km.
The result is 262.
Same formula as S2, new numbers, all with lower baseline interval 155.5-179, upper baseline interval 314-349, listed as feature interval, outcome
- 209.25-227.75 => -1.86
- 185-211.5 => -2.55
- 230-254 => -2.83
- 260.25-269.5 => -2.72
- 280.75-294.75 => -2.40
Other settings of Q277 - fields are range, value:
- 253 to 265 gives 281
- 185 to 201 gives 239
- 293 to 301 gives 270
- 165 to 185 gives 244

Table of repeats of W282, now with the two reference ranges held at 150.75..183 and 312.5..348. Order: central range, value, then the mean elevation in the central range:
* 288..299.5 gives -1.9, 270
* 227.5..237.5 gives -0.7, 243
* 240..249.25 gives -1.0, 252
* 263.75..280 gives -4.1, 288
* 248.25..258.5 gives -1.6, 264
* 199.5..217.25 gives -0.9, 237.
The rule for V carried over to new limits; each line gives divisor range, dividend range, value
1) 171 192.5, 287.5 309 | 1.10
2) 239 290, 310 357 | 0.91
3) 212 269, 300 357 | 0.97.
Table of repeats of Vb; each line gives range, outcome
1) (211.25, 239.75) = 242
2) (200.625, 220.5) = 239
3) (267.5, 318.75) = 266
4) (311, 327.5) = 227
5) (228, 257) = 251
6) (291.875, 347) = 243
